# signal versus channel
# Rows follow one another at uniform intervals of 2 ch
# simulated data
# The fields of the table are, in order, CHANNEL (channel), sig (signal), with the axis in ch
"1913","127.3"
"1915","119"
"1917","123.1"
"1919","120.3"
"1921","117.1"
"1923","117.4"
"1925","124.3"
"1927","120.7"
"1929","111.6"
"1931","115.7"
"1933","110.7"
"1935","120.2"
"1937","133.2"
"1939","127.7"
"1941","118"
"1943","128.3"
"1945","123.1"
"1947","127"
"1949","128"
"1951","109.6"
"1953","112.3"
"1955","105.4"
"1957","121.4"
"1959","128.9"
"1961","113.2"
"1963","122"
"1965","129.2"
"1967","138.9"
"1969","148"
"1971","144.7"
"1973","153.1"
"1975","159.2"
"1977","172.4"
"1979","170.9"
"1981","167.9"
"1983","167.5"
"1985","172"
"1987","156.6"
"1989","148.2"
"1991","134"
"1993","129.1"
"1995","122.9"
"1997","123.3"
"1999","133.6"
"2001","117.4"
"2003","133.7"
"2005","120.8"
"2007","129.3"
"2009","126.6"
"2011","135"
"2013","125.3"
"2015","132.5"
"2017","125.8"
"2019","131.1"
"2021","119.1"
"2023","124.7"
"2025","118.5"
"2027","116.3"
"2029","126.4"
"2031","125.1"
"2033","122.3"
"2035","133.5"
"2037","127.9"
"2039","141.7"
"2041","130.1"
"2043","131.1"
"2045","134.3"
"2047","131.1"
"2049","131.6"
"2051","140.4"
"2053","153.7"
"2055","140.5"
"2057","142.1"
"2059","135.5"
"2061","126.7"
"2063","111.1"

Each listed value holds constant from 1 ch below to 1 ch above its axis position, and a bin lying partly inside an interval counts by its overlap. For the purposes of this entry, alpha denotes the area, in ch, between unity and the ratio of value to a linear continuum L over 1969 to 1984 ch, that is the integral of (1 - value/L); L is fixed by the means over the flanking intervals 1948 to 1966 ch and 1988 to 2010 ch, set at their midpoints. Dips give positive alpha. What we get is -4.6 ch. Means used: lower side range 119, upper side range 129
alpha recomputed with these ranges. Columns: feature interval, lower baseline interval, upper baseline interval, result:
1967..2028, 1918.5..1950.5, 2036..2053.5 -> -4.6 ch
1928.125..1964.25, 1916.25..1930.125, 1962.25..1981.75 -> 3.7 ch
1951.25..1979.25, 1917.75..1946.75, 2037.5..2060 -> -2.2 ch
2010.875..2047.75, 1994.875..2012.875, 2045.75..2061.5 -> 1.3 ch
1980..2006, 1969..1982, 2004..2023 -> 0.9 ch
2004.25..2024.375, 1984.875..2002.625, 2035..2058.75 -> 1.3 ch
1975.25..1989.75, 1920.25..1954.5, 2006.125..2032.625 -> -4.9 ch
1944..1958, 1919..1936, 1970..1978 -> 2.0 ch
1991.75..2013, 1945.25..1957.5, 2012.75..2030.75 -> -0.8 ch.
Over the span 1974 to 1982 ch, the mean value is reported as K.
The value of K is 168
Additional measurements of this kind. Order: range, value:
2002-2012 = 129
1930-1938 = 120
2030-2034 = 124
